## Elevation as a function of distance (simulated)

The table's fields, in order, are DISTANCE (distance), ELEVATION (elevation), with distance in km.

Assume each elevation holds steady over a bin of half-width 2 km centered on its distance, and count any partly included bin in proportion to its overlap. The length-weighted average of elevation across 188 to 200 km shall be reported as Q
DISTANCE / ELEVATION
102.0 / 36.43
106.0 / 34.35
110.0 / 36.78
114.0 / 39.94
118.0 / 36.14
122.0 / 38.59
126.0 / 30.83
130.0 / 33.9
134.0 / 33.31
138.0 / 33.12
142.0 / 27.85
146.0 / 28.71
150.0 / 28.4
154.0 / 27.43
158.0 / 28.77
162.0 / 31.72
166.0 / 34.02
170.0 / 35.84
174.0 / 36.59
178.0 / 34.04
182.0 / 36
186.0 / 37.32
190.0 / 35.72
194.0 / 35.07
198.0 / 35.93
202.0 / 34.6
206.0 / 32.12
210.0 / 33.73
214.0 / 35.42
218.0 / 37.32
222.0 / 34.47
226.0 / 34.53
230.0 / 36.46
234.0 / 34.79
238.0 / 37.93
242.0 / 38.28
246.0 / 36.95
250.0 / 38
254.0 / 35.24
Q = 35.6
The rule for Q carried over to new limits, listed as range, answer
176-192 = 35.8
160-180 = 34.4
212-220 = 36.4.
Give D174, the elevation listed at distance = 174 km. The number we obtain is 36.59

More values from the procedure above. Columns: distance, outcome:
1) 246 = 36.95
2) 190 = 35.72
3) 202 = 34.6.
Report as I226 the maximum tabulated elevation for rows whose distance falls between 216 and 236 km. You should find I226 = 37.32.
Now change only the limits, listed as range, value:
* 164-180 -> 36.59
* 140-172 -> 35.84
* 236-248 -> 38.28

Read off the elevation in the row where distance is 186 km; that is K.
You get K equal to 37.32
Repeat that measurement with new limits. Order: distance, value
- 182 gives 36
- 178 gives 34.04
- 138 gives 33.12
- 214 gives 35.42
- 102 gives 36.43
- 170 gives 35.84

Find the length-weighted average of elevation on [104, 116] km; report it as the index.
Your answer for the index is 37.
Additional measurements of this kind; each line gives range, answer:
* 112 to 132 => 35.9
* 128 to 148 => 31.4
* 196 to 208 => 34.2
